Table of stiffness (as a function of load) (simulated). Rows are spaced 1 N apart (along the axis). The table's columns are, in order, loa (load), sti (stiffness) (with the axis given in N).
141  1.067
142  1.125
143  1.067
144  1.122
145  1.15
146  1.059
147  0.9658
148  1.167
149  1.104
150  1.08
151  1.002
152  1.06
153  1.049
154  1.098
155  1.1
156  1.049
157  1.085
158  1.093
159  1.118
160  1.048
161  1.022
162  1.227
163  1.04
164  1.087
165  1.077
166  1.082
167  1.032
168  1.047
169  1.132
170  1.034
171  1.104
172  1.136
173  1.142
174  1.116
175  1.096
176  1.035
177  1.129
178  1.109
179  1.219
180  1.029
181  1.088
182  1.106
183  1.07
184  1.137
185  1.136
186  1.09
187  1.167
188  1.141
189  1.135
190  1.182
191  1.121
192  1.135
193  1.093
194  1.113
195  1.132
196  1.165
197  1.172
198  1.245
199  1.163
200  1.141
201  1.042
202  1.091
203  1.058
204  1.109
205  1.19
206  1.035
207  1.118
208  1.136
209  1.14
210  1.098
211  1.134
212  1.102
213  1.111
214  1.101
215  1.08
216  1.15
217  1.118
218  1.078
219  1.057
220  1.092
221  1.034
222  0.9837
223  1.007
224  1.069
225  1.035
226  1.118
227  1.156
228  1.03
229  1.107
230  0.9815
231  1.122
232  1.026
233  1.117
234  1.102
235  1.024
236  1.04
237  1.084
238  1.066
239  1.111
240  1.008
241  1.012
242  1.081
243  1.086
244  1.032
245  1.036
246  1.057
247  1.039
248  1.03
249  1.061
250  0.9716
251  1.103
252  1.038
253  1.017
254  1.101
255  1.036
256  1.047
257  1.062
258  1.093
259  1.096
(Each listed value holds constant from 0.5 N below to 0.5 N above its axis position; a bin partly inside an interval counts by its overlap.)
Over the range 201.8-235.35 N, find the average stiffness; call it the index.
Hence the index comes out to 1.09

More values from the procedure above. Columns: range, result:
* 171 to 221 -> 1.12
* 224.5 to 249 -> 1.06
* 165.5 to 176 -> 1.09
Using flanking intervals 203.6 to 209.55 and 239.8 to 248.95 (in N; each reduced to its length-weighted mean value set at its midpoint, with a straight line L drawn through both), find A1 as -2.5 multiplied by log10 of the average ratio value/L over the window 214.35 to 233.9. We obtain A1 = 0.01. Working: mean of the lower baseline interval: 1.12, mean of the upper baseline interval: 1.04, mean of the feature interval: 1.07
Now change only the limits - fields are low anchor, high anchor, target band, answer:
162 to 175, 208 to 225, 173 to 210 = -0.03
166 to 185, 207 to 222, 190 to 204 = -0.03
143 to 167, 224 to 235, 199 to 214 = -0.03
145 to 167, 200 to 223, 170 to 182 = -0.02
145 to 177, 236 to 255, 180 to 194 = -0.05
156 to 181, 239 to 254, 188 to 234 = -0.04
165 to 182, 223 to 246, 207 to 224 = -0.02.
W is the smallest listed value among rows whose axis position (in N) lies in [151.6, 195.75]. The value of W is 1.022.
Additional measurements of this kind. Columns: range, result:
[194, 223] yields 0.9837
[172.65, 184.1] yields 1.029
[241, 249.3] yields 1.012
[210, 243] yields 0.9815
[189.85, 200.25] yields 1.093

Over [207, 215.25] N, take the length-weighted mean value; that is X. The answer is 1.11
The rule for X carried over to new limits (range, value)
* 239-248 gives 1.05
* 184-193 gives 1.14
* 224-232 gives 1.07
